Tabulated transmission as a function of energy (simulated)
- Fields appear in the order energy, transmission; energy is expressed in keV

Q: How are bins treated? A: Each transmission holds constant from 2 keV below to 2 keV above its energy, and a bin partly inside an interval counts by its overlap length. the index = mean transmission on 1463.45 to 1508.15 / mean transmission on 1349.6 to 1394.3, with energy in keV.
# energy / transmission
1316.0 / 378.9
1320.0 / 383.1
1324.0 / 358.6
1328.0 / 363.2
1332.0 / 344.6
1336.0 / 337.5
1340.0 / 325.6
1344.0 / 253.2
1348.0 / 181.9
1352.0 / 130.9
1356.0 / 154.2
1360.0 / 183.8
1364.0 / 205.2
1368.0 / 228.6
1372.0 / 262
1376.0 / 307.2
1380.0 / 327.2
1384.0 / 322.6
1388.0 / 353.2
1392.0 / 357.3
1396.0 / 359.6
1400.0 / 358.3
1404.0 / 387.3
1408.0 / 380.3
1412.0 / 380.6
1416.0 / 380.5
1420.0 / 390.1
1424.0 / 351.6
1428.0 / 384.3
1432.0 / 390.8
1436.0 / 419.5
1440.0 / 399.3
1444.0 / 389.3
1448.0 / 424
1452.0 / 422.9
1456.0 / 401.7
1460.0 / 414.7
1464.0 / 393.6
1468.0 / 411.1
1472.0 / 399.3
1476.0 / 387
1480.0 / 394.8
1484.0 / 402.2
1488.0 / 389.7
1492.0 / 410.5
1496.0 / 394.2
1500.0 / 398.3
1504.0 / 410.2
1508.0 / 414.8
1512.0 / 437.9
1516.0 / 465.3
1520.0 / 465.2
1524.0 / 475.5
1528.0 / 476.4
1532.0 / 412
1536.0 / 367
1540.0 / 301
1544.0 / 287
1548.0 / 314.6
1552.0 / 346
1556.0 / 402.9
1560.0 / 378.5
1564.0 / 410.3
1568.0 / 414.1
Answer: 1.55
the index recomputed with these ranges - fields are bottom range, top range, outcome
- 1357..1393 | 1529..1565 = 1.30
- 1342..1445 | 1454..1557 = 1.26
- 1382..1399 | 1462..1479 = 1.14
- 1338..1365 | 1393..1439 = 1.85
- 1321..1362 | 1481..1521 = 1.57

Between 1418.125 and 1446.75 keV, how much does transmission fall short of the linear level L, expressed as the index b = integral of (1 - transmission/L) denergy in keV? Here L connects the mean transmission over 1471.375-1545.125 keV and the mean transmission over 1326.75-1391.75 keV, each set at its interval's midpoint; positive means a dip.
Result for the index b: -4.6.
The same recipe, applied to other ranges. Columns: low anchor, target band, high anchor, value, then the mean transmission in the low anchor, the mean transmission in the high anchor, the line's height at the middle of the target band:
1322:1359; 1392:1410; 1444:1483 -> -1.8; 270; 405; 336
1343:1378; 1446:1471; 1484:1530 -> -3.8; 211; 429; 357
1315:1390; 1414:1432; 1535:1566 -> -4.2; 283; 350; 307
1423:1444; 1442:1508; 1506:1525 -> 2.7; 391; 450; 421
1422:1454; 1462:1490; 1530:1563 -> -1.1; 398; 353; 382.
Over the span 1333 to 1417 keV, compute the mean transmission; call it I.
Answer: 294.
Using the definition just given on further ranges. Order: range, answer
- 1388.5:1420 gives 372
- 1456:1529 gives 418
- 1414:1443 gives 388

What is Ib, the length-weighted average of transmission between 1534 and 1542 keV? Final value 334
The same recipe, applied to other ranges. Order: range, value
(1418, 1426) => 371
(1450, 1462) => 413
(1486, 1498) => 398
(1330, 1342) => 336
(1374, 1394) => 334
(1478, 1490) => 396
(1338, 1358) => 209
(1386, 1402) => 357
